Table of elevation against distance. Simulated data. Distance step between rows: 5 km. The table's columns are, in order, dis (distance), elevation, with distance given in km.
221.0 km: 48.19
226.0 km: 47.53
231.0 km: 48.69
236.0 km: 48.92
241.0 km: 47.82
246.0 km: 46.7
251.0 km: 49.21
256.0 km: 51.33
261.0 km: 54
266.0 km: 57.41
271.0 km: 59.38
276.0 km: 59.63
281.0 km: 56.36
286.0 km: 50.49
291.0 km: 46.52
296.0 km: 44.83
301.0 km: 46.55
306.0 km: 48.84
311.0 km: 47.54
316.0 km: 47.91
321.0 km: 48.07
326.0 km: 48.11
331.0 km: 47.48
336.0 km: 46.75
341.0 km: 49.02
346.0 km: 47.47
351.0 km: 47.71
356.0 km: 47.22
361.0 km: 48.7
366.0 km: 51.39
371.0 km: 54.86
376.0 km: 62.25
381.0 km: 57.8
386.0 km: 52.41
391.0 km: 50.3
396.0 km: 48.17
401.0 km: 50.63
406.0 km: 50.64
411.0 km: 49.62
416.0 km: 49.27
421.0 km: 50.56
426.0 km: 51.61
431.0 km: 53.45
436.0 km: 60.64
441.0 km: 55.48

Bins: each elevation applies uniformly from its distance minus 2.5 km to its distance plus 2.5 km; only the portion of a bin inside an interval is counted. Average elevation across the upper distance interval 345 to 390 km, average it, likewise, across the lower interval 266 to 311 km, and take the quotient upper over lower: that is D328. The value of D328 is 1.01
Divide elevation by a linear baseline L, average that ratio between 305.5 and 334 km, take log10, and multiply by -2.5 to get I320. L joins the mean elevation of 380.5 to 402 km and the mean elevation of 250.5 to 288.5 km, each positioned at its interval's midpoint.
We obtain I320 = 0.12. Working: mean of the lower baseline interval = 55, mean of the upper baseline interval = 51.4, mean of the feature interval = 47.9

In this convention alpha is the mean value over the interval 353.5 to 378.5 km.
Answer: 52.9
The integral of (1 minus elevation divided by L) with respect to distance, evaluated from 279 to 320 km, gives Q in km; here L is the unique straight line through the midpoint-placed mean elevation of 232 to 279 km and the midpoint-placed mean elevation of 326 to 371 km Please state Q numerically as 1.8 km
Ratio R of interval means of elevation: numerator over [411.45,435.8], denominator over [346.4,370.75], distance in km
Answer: 1.1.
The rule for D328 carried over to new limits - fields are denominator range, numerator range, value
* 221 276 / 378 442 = 1.02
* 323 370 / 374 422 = 1.08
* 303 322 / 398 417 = 1.04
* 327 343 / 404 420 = 1.04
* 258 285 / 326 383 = 0.89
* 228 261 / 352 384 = 1.09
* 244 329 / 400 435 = 1.01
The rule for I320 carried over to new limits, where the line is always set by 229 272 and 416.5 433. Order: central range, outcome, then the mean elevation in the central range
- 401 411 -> 0.023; 50.4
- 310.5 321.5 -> 0.077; 47.9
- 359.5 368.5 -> 0.026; 50.2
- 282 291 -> 0.020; 50.4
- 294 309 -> 0.100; 46.8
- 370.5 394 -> -0.081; 55.4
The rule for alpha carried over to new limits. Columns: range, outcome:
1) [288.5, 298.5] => 45.7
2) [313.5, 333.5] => 47.9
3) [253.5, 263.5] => 52.7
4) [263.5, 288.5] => 56.7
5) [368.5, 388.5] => 56.8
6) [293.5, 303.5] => 45.7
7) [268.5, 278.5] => 59.5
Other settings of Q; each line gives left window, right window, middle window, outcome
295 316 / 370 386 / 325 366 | 3.8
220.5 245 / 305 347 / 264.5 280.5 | -3.5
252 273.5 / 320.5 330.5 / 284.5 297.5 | 1.2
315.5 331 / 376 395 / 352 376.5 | 0.2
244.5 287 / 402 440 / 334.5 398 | 2.1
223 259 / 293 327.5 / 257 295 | -5.0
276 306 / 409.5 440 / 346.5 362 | 1.1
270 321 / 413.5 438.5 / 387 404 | 0.8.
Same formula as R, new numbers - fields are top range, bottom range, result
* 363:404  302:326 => 1.11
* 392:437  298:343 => 1.07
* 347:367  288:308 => 1.04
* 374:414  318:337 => 1.10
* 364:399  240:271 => 1.04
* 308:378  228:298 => 0.96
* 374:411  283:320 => 1.11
